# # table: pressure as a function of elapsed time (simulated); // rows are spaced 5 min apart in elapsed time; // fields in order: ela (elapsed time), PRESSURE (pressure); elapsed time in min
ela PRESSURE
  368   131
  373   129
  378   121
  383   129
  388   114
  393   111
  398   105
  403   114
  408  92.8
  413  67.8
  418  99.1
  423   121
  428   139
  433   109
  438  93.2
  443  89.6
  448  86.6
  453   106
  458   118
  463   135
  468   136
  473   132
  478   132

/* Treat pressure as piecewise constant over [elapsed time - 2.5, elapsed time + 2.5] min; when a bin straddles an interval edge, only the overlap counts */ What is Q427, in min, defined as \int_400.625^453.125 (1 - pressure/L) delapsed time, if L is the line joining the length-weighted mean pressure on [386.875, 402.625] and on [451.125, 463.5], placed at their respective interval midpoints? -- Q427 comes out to 5.8 min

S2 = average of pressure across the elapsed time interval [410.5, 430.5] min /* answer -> 107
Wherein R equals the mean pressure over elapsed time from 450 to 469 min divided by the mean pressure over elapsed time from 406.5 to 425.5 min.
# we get 1.3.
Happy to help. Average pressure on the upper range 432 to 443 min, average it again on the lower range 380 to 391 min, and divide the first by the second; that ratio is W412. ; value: 0.81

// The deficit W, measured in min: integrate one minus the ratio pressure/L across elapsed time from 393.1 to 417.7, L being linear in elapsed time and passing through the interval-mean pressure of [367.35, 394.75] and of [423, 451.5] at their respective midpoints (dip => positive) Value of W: 3.9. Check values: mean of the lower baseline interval 122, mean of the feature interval 96.8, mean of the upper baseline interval 105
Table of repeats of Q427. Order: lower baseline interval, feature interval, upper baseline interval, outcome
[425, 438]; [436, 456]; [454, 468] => 4.51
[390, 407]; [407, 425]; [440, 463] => 2.06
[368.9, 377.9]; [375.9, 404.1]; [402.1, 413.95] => -1.50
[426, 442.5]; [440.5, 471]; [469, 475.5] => 2.83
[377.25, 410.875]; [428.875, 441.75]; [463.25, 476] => 1.96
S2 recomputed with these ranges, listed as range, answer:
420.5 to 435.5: 123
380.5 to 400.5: 115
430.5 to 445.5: 97.3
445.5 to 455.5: 96.3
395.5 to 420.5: 95.7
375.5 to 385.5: 125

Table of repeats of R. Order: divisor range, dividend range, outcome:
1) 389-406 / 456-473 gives 1.19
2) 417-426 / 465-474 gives 1.18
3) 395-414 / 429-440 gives 1.09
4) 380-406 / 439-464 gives 0.91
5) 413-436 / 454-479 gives 1.16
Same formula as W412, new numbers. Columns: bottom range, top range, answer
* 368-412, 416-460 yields 0.94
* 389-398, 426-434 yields 1.15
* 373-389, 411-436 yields 0.87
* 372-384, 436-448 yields 0.72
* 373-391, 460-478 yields 1.09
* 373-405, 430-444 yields 0.85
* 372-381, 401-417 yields 0.73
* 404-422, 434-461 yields 1.09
